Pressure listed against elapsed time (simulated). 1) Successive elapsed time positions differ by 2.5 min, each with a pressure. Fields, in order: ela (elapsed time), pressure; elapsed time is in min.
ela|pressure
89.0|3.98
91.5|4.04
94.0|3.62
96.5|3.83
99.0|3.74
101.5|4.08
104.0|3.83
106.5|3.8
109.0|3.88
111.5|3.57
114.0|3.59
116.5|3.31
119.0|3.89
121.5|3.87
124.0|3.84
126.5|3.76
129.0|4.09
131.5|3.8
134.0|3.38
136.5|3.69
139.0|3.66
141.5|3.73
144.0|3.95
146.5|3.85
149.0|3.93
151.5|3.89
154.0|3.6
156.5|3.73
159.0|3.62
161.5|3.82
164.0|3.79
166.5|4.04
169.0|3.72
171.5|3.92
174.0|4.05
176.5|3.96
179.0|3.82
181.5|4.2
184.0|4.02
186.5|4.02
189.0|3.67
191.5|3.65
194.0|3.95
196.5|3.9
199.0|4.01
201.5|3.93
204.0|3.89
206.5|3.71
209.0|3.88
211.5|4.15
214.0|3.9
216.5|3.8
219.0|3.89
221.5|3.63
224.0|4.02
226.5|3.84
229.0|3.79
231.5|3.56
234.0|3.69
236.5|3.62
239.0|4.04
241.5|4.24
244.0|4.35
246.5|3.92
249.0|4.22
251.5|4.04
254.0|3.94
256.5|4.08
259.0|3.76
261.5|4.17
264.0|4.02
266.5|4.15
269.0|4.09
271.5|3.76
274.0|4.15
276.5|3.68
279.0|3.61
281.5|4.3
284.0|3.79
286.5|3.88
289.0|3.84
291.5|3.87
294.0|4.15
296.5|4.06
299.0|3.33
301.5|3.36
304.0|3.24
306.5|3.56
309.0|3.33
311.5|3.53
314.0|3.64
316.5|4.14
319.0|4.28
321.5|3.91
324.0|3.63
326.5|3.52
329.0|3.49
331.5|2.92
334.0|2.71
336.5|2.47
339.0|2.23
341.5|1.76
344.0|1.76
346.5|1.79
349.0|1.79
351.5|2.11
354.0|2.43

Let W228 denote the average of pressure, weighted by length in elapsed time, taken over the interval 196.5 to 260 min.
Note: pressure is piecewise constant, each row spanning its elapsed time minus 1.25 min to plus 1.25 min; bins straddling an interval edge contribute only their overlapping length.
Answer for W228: 3.92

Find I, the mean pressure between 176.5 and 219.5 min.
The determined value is 3.91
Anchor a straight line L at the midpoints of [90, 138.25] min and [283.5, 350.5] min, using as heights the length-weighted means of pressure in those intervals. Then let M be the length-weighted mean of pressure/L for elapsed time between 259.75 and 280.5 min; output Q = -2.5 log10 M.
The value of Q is -0.17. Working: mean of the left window 3.77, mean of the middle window 3.95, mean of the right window 3.25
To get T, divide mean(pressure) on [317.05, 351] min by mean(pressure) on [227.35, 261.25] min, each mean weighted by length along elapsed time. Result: 0.7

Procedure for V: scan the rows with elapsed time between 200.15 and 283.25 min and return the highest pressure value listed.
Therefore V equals 4.35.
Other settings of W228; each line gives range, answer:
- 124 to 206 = 3.84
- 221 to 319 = 3.86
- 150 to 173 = 3.8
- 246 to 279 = 3.99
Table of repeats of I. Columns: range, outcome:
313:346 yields 3.08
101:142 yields 3.75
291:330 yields 3.69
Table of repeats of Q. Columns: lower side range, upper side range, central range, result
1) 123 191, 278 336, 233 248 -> -0.07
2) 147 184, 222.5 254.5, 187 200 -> 0.01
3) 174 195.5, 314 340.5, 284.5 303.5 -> -0.09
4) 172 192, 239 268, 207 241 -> 0.05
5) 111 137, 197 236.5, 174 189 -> -0.05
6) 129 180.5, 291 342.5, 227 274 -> -0.12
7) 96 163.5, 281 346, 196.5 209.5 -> -0.08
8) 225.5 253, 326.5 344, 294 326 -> -0.24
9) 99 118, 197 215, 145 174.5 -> 0.00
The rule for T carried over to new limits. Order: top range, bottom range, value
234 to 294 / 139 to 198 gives 1.03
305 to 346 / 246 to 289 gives 0.79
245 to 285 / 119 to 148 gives 1.05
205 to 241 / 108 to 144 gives 1.03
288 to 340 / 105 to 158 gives 0.93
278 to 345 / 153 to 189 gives 0.88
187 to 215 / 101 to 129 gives 1.03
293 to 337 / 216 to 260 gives 0.90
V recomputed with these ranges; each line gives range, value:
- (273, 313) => 4.3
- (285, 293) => 3.88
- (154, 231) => 4.2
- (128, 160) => 4.09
